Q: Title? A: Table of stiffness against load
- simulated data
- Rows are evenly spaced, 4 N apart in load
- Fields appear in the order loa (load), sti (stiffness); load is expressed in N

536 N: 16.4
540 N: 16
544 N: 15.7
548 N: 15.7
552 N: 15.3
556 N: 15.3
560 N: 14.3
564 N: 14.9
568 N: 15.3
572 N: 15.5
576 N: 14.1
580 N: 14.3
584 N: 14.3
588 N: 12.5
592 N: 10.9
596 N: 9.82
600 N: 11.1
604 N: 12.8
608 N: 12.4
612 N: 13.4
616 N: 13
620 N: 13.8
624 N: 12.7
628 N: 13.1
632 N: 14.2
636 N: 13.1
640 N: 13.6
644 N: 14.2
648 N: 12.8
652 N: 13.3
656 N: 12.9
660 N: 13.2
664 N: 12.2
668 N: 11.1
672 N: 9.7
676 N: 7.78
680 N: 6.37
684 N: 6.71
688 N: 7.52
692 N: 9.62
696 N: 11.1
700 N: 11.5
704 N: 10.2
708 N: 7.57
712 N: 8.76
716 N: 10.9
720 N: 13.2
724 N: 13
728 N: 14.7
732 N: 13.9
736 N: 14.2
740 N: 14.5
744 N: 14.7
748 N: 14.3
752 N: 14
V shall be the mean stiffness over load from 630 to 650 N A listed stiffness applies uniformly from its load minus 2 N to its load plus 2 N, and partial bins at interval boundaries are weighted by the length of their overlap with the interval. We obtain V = 13.6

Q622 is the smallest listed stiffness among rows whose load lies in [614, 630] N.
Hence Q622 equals 12.7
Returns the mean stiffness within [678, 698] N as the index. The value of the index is 8.26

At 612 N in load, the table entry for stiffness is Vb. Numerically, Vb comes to 13.4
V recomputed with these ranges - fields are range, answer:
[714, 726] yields 12.4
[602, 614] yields 12.9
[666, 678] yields 9.53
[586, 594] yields 11.7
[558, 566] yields 14.6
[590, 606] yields 11.2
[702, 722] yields 10.1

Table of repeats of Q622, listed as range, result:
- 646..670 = 11.1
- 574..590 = 12.5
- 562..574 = 14.9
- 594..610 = 9.82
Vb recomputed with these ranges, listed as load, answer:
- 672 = 9.7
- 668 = 11.1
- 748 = 14.3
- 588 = 12.5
